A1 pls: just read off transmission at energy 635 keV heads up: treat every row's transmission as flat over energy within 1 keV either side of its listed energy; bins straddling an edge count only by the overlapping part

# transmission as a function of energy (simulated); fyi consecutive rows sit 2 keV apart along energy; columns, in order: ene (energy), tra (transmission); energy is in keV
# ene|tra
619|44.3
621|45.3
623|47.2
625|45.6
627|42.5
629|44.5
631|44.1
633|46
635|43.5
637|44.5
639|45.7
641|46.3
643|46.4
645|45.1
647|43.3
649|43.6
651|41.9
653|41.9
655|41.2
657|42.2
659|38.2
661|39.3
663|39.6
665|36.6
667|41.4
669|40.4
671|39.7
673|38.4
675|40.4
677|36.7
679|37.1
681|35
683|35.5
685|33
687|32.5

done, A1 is 43.5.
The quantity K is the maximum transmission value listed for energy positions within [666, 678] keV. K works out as 41.4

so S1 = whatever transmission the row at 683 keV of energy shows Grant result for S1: 35.5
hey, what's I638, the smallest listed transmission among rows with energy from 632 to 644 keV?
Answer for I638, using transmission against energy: 43.5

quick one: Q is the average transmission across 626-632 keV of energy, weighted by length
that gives 43.7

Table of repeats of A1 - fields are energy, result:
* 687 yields 32.5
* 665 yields 36.6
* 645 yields 45.1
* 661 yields 39.3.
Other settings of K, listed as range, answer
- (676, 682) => 37.1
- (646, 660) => 43.6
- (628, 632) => 44.5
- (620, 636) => 47.2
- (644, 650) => 45.1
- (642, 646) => 46.4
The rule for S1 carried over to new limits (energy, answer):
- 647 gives 43.3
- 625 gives 45.6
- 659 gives 38.2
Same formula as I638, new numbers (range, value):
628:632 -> 44.1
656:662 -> 38.2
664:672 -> 36.6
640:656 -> 41.2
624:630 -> 42.5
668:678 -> 36.7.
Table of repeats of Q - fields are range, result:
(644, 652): 43.5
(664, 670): 39.5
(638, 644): 46.1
